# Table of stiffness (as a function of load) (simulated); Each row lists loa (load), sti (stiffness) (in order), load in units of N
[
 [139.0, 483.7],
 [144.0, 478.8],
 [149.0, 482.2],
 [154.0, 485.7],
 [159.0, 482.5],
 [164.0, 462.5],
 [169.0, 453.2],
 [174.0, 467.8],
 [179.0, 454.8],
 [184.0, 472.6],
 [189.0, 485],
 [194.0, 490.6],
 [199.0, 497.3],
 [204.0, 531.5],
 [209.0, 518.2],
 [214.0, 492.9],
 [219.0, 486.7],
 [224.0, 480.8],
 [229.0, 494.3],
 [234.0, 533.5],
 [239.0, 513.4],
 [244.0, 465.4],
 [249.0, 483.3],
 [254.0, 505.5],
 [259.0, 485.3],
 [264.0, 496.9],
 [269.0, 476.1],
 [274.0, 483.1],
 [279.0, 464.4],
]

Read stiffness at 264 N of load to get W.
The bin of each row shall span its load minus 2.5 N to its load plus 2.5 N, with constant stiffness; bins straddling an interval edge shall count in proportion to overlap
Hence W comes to 496.9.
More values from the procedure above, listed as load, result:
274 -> 483.1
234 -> 533.5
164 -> 462.5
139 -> 483.7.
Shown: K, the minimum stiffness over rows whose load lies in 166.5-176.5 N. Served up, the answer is 453.2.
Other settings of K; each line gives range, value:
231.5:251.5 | 465.4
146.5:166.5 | 462.5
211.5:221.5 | 486.7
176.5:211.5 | 454.8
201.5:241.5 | 480.8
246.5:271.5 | 476.1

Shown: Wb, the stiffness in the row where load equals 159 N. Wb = 482.5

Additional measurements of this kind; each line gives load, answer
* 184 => 472.6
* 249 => 483.3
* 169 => 453.2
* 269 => 476.1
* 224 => 480.8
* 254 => 505.5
